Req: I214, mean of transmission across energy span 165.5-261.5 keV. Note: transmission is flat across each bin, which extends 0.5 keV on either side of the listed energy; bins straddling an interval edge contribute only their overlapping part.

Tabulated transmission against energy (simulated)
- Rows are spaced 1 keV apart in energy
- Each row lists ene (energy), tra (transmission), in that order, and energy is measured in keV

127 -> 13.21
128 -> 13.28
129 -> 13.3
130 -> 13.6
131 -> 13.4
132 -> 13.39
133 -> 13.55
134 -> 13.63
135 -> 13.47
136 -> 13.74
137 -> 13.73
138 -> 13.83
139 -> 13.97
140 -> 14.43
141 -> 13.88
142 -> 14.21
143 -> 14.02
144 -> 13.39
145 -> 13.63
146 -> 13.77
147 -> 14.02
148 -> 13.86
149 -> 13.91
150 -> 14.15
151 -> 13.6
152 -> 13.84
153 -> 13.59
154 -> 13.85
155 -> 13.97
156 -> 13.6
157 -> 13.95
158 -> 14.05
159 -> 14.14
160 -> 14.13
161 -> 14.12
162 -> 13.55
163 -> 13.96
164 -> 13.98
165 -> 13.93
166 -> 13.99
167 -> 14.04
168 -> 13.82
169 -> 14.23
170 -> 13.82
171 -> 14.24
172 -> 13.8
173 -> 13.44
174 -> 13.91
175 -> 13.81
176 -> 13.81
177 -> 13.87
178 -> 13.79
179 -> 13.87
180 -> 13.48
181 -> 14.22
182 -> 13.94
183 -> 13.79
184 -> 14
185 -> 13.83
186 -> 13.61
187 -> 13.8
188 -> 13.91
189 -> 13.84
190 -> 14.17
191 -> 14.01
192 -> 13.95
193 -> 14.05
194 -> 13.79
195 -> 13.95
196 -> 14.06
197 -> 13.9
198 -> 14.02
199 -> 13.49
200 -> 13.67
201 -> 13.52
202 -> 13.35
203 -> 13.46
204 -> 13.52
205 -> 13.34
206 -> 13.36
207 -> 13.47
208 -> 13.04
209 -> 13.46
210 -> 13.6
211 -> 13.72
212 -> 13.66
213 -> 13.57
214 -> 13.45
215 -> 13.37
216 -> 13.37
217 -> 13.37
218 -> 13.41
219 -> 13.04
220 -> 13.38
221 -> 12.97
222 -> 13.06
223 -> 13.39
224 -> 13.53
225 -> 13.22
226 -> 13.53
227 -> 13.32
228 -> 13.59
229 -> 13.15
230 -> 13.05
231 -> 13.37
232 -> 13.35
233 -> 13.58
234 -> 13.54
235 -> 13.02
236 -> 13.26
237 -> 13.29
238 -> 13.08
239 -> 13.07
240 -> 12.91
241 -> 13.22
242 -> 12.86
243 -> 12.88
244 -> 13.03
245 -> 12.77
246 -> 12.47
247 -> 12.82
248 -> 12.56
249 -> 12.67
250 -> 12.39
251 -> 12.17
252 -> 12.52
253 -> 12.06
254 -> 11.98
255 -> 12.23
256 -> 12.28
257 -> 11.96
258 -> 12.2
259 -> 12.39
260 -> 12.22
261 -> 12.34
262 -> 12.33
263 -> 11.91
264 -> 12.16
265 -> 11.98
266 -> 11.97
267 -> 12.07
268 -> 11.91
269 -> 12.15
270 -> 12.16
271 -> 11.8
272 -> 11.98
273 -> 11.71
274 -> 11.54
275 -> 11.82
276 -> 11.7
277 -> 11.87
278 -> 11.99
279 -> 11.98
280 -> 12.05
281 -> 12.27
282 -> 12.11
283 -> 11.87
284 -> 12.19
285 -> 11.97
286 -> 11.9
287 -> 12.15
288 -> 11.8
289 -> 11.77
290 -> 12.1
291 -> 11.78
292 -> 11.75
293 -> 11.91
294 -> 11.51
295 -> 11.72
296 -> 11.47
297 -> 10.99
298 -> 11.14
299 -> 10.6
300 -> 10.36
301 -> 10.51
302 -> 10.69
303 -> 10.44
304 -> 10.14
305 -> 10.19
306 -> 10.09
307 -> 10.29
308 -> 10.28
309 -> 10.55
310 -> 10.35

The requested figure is 13.4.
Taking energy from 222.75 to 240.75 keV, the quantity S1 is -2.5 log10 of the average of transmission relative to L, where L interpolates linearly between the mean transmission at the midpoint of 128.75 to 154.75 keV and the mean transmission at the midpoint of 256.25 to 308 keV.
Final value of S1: -0.08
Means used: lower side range 13.8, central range 13.3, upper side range 11.6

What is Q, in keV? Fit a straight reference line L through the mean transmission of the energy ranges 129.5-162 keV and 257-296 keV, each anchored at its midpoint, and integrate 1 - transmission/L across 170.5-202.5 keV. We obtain -1.44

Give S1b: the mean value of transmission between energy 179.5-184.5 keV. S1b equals 13.9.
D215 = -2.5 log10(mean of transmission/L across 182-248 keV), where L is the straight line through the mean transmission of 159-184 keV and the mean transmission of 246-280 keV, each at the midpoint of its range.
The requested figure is -0.03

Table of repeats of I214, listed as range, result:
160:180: 13.9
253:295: 12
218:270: 12.7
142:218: 13.8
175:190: 13.8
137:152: 13.9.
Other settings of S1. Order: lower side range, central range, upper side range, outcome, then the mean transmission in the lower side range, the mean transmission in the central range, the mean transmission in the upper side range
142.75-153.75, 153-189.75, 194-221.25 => -0.016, 13.8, 13.9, 13.5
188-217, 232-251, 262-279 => -0.025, 13.6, 13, 11.9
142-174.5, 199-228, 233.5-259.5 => -0.022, 13.9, 13.4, 12.7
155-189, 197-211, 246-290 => -0.017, 13.9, 13.5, 12.1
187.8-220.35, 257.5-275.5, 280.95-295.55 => 0.028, 13.6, 12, 11.9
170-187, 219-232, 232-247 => -0.003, 13.8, 13.3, 13.1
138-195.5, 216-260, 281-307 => -0.040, 13.9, 12.9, 11.3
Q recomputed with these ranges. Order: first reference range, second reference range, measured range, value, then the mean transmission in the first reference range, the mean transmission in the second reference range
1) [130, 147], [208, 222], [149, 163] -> -0.2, 13.8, 13.4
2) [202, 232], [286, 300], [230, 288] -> -0.1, 13.4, 11.6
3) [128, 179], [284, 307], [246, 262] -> -0.4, 13.8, 11.2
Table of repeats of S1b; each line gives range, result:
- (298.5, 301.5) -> 10.5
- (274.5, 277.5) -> 11.8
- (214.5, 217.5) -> 13.4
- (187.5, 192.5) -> 14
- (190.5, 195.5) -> 13.9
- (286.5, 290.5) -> 12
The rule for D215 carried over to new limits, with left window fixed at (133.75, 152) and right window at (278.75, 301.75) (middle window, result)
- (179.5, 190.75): -0.05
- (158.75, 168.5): -0.03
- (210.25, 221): -0.05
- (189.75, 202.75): -0.06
